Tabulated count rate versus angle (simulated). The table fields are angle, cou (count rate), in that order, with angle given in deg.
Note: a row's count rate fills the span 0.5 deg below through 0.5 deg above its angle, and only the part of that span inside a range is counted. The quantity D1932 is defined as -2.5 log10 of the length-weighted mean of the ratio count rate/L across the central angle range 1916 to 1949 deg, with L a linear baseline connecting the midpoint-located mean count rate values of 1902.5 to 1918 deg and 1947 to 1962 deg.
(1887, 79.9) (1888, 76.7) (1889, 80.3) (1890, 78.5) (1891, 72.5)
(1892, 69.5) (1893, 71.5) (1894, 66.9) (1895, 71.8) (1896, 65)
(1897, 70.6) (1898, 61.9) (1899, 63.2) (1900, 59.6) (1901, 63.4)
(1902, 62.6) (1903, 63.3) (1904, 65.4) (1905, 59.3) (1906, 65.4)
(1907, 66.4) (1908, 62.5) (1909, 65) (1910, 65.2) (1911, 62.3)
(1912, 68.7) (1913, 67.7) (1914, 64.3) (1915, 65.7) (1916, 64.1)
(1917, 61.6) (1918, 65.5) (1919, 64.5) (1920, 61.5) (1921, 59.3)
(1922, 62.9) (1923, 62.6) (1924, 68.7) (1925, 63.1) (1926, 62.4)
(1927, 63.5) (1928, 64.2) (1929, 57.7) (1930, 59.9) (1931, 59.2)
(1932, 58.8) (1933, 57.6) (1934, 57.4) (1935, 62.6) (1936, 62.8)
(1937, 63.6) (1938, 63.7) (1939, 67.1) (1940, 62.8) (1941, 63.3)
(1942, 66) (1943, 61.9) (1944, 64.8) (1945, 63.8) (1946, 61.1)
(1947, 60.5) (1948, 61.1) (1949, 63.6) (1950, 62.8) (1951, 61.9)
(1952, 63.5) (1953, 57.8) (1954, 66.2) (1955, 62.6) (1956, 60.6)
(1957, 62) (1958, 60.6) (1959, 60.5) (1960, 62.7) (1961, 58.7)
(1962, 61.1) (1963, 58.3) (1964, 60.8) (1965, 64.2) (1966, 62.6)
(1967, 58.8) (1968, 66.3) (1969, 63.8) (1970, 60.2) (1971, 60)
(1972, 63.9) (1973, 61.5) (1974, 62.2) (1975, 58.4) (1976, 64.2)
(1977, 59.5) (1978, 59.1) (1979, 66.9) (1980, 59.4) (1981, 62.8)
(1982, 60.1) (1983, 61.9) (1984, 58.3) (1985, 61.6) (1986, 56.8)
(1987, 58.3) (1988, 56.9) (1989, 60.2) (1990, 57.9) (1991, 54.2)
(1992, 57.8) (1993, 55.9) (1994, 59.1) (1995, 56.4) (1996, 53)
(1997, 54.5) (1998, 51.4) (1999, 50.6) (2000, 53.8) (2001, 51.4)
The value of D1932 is 0.01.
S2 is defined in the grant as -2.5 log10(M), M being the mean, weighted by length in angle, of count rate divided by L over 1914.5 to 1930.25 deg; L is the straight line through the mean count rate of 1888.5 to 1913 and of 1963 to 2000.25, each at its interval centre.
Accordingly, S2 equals 0.03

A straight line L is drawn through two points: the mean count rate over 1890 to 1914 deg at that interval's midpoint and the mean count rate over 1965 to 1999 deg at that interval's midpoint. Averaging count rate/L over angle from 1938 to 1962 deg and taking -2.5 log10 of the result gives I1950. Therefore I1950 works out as -0.01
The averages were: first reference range 65.9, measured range 62.4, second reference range 59.4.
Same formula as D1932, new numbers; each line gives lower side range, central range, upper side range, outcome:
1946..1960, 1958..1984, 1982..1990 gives -0.02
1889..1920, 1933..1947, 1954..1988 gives 0.01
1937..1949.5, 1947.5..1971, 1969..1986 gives 0.01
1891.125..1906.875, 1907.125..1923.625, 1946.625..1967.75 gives 0.01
